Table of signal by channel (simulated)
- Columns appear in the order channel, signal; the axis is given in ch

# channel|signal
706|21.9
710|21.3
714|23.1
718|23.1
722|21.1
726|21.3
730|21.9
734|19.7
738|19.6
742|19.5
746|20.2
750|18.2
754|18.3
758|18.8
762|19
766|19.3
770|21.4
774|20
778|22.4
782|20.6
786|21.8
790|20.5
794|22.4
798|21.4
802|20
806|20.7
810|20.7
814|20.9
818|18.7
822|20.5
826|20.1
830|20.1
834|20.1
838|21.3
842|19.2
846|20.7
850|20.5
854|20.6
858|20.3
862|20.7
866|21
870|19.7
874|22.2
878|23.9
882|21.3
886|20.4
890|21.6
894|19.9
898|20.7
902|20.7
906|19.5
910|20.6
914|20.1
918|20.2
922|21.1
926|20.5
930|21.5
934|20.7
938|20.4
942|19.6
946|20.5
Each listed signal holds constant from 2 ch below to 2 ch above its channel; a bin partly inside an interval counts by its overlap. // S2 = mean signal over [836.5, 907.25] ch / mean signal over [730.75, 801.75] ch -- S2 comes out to 1.0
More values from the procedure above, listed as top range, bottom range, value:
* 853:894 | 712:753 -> 1.02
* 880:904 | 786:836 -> 1.01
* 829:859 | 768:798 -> 0.96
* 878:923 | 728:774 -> 1.05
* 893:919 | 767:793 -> 0.96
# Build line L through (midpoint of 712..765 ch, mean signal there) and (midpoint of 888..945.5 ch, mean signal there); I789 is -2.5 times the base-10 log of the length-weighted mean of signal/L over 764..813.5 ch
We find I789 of -0.03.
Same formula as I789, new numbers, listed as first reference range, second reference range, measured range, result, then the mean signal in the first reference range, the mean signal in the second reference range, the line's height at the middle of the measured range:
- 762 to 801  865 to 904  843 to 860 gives 0.03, 21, 21.1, 21.1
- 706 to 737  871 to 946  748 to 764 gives 0.16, 21.6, 20.8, 21.4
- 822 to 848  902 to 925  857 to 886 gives -0.05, 20.3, 20.3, 20.3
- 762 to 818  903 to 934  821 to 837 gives 0.02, 20.8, 20.5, 20.7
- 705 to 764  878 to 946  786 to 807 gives -0.03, 20.4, 20.6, 20.5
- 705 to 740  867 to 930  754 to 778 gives 0.08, 21.4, 20.9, 21.3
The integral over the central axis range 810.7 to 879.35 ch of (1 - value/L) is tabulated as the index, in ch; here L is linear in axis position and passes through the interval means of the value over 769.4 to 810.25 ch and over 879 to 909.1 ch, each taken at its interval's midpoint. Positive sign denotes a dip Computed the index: 0.95 ch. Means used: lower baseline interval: 21.1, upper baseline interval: 20.7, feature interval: 20.6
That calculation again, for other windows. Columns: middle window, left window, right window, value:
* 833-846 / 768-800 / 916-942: 0.5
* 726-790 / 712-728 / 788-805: 4.4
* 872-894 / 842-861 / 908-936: -1.3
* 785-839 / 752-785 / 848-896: -0.5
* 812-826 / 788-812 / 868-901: 0.6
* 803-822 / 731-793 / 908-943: -0.1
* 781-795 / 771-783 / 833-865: -0.2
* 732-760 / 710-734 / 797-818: 3.0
